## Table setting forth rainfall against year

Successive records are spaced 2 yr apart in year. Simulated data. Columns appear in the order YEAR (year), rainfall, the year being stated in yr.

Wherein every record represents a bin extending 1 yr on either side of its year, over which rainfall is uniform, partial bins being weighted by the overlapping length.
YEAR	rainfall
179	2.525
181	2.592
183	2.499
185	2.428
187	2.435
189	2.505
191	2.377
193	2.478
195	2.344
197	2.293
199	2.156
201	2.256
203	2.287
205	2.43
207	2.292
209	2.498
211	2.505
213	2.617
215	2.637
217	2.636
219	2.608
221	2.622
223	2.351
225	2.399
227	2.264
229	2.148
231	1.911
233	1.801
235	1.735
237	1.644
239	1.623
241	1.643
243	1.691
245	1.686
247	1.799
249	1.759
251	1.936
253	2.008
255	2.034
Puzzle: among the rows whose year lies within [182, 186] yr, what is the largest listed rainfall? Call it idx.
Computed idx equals 2.499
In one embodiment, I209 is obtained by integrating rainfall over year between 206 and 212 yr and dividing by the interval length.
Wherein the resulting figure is 2.43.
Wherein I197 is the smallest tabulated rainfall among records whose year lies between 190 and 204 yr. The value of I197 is 2.156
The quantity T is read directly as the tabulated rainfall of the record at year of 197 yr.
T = 2.293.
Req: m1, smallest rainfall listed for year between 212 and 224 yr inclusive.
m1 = 2.351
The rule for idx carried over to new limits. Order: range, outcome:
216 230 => 2.636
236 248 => 1.799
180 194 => 2.592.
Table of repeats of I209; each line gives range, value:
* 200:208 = 2.32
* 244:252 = 1.79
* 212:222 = 2.62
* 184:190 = 2.46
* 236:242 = 1.64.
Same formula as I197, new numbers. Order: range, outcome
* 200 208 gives 2.256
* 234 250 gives 1.623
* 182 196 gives 2.344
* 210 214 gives 2.505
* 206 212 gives 2.292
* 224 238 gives 1.644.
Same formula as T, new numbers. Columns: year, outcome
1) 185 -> 2.428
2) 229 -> 2.148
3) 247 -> 1.799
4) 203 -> 2.287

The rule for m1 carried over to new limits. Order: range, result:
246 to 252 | 1.759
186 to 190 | 2.435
